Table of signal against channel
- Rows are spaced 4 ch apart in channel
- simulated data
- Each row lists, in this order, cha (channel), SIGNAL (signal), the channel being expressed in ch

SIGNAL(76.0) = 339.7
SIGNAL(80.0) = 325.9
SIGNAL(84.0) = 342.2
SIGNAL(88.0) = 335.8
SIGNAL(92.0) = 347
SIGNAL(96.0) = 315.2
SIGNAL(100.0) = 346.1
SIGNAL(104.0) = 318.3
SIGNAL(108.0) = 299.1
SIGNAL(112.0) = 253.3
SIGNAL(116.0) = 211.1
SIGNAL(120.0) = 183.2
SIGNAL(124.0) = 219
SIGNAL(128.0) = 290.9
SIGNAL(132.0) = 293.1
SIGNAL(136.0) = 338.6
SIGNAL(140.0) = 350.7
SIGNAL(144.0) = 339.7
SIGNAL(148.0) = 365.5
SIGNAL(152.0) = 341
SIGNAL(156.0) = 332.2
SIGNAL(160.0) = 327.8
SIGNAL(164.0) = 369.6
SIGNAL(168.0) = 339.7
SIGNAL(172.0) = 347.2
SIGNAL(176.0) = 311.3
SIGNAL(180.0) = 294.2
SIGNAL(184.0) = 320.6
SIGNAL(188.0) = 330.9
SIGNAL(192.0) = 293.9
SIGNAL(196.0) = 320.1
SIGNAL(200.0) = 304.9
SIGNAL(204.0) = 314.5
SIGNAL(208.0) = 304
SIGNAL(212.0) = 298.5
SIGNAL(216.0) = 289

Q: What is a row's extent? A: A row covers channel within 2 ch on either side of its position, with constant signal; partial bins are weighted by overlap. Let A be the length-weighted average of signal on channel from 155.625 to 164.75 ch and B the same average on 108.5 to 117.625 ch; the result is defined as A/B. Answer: 1.40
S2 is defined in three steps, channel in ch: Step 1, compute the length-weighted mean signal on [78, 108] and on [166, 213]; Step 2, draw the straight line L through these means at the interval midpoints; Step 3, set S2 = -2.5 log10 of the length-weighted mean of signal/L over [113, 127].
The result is 0.46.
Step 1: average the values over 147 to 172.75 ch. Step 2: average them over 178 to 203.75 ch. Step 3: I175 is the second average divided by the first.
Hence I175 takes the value 0.90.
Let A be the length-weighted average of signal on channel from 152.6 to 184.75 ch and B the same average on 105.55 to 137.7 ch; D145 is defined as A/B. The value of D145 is 1.3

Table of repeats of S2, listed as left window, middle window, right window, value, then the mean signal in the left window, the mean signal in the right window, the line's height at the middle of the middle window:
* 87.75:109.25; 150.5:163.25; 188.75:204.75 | -0.07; 327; 310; 317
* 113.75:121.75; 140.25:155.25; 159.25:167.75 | -0.17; 199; 350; 298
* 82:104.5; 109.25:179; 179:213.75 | 0.05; 335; 310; 323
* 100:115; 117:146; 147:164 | 0.12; 292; 344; 318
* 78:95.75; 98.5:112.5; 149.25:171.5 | 0.10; 336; 343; 337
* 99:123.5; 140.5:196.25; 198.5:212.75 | -0.15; 262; 306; 289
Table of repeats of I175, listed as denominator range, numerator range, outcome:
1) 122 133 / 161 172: 1.32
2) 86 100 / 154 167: 1.02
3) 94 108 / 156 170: 1.07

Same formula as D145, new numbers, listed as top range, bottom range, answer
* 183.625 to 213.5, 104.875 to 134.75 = 1.22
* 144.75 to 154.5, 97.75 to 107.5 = 1.07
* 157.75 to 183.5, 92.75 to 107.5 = 1.02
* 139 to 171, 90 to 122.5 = 1.22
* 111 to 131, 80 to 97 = 0.70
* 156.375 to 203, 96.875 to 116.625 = 1.11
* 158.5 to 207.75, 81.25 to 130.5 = 1.11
